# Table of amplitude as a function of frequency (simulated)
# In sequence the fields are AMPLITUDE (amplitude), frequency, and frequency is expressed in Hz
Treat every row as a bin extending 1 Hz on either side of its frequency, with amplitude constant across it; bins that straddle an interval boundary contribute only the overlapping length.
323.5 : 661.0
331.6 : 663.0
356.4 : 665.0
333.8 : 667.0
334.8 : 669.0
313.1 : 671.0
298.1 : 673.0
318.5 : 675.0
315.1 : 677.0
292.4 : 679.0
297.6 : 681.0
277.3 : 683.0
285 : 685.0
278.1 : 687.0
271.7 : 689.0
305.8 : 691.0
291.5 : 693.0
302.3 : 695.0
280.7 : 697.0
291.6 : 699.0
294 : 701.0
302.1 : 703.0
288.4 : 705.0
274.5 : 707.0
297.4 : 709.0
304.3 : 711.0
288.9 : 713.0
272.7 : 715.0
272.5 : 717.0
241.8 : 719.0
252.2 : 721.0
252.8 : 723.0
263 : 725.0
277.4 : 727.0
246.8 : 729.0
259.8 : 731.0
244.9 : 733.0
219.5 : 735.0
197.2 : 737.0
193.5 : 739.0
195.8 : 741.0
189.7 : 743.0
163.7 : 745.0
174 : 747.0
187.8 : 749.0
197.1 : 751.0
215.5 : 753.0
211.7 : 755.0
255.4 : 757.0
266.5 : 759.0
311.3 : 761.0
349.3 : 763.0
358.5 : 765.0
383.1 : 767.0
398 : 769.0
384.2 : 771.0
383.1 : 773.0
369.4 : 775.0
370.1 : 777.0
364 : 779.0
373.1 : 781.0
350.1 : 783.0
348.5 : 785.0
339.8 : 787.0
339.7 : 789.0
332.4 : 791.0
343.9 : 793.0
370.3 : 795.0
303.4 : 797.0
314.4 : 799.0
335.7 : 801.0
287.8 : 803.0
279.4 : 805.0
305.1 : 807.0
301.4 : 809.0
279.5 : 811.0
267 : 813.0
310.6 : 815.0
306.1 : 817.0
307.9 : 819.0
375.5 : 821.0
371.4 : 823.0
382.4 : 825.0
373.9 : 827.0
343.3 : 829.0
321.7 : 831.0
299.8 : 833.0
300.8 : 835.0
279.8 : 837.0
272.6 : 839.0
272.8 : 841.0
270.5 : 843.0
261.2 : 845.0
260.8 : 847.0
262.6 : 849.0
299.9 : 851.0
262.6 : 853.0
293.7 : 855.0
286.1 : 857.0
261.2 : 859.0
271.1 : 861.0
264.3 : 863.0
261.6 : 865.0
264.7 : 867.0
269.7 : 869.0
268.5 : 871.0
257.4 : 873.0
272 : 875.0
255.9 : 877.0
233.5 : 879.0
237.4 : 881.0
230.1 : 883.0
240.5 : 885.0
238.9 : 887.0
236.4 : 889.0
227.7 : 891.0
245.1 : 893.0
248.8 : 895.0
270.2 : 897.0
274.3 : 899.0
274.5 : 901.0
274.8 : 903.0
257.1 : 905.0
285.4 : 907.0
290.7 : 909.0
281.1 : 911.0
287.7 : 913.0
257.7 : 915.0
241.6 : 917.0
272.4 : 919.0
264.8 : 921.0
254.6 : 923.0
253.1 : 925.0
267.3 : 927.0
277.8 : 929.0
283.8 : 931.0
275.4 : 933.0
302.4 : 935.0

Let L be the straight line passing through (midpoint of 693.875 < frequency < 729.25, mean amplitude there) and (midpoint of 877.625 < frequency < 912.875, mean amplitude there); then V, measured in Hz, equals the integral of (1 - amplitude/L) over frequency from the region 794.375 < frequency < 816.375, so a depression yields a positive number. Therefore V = -3.0 Hz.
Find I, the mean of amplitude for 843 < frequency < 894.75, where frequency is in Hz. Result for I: 259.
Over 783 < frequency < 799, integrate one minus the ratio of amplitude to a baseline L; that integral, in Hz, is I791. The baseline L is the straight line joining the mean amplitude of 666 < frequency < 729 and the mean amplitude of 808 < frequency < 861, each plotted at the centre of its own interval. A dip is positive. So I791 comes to -2.3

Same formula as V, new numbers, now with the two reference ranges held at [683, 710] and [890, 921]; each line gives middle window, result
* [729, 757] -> 7.56 Hz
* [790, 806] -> -2.48 Hz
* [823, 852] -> -3.08 Hz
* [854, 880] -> 0.39 Hz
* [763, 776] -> -4.45 Hz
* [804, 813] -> -0.39 Hz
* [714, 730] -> 1.47 Hz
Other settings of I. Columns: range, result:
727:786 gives 281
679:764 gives 259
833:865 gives 275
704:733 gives 270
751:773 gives 311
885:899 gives 246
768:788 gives 368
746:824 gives 316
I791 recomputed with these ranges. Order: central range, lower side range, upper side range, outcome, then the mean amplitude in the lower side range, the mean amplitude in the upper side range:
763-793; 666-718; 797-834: -4.8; 295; 320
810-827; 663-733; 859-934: -3.5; 289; 261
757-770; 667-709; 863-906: -2.7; 297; 254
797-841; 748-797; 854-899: -3.0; 325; 257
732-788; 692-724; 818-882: -0.3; 282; 288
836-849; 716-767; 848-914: -0.6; 243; 263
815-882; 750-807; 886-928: 0.7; 326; 262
